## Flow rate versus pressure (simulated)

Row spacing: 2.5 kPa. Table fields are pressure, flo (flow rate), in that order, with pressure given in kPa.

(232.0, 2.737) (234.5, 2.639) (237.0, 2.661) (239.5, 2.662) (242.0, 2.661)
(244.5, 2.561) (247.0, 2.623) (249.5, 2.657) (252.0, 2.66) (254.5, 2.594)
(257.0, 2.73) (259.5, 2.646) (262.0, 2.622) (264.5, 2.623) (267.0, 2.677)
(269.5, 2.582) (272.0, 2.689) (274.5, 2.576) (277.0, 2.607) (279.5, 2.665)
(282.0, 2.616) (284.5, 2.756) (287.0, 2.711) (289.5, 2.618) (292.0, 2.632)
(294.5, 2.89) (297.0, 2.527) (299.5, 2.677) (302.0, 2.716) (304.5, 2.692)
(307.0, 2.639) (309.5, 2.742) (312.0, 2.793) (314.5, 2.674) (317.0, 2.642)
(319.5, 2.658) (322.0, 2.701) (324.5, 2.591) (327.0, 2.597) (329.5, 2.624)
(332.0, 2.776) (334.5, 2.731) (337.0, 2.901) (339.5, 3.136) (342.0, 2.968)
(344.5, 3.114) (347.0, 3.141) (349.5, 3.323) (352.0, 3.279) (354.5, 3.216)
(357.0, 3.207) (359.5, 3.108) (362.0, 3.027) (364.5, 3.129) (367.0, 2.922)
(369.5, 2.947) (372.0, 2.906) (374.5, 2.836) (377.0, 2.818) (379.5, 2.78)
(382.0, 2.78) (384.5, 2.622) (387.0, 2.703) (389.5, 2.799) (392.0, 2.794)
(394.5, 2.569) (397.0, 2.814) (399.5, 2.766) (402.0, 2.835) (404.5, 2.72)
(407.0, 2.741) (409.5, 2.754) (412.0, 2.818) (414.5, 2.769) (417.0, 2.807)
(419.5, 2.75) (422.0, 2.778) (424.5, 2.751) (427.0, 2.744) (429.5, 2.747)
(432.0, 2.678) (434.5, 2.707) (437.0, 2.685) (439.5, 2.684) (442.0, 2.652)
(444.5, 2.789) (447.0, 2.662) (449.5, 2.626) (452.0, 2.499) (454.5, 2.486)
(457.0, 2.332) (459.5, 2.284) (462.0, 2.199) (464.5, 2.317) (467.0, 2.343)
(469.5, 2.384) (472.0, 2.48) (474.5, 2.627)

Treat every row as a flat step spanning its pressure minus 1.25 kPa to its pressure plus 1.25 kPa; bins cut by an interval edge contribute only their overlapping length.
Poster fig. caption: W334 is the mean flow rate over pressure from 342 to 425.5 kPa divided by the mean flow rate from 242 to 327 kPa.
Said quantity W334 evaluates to 1.1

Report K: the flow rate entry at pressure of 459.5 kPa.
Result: 2.284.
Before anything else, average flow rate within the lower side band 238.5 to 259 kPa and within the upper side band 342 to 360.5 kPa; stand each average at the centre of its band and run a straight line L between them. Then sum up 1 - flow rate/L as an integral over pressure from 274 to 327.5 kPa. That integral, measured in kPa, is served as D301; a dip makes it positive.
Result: 4.5 kPa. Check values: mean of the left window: 2.64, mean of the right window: 3.18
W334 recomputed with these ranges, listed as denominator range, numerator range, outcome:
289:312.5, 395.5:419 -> 1.03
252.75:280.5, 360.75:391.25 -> 1.08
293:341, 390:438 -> 1.01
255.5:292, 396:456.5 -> 1.02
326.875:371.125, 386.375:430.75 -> 0.91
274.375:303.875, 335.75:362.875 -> 1.17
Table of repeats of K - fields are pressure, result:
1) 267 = 2.677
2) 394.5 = 2.569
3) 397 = 2.814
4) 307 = 2.639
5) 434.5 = 2.707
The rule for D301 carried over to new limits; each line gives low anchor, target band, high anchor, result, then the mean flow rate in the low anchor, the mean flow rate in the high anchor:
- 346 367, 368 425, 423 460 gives 2.59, 3.16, 2.63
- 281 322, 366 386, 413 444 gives -0.81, 2.69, 2.73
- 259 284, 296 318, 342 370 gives 1.24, 2.63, 3.13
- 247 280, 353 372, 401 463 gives -3.00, 2.64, 2.66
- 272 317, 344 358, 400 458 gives -2.77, 2.68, 2.7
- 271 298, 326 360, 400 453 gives -4.05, 2.66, 2.73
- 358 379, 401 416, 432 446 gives 0.21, 2.96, 2.7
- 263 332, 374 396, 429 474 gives -1.31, 2.67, 2.53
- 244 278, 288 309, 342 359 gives 1.39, 2.63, 3.19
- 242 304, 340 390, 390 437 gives -4.96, 2.65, 2.75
